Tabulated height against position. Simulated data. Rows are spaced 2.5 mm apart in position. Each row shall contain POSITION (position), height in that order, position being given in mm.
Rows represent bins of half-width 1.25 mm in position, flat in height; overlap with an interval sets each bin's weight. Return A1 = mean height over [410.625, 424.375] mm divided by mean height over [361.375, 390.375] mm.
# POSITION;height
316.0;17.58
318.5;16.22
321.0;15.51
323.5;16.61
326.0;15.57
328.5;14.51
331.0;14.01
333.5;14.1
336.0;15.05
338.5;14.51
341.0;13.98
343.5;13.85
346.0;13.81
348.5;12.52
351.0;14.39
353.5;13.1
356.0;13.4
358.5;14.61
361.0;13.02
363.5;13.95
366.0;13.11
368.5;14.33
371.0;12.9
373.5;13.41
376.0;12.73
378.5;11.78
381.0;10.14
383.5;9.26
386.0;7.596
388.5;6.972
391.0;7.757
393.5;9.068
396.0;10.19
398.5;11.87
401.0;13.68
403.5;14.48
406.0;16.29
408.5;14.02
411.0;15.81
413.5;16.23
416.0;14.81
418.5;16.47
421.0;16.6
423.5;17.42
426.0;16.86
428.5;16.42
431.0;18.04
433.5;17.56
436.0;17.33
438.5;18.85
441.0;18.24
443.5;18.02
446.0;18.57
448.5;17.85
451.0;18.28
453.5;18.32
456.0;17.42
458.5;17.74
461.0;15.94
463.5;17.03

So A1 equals 1.4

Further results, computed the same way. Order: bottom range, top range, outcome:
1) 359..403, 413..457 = 1.53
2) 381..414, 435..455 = 1.56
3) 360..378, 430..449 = 1.36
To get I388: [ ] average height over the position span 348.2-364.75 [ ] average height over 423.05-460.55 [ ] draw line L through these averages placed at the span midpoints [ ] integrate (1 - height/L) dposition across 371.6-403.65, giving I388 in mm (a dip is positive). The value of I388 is 9.6 mm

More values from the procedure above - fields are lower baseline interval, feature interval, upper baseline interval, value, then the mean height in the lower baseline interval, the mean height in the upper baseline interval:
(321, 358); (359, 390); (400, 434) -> 7.0 mm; 14.3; 16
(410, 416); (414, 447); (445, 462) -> -1.3 mm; 15.8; 17.7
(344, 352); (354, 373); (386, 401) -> -2.3 mm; 13.6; 9.42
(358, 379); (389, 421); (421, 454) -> 4.9 mm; 13.3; 17.8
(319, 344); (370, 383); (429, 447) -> 3.3 mm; 14.8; 18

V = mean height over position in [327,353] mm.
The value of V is 14.1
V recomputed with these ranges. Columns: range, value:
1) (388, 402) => 10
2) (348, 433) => 13.4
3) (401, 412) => 15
